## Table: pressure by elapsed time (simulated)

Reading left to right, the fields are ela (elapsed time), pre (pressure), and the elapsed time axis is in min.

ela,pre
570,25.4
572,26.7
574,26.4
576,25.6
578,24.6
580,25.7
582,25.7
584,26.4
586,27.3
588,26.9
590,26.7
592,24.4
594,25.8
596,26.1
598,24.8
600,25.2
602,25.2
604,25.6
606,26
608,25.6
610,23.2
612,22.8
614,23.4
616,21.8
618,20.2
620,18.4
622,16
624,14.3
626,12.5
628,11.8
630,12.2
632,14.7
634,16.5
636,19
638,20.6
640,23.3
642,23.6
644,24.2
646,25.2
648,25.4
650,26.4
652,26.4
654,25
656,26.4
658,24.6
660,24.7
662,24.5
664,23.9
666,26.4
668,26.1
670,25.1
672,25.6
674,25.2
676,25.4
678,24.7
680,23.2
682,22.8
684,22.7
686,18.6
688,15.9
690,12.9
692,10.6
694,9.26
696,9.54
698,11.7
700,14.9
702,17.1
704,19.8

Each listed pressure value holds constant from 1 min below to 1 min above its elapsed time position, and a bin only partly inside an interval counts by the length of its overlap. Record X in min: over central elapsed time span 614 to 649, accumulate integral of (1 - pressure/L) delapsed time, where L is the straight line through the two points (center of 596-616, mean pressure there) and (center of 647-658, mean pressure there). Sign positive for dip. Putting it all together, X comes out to 8.8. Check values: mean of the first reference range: 24.6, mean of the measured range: 18.9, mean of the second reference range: 25.8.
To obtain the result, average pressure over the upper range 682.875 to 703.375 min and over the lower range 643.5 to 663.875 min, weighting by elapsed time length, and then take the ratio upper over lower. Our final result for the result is 0.57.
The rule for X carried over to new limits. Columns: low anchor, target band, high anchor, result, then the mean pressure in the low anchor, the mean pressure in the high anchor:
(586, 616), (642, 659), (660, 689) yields -0.9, 25.1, 23.6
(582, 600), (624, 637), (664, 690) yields 5.4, 26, 23.1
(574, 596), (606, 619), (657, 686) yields 1.2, 25.9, 24.4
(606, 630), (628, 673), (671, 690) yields -4.7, 19.1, 22.2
